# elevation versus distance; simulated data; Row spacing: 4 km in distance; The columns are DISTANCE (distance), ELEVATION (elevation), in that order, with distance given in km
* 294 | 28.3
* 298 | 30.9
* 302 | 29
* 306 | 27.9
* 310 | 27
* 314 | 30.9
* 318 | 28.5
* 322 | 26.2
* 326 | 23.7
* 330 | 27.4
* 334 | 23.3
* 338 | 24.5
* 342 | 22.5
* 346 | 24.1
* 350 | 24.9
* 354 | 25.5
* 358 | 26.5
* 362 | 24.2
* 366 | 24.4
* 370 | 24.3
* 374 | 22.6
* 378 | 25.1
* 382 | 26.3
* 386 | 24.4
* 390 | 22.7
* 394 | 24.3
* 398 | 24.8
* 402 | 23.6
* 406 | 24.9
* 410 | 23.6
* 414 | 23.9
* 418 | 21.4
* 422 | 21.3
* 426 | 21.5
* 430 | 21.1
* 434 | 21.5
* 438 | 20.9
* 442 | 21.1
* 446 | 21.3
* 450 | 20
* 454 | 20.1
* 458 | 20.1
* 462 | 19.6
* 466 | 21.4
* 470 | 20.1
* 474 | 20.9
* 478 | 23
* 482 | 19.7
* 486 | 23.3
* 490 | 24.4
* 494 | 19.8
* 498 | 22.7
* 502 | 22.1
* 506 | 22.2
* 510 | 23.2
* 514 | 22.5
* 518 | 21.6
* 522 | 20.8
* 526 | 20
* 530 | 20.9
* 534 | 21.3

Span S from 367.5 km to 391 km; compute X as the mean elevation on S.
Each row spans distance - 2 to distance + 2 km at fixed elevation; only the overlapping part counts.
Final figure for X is 24.3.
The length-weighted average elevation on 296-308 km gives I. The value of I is 29.3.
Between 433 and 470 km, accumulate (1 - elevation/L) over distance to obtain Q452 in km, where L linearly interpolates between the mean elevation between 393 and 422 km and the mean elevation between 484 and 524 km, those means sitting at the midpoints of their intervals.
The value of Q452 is 3.8 km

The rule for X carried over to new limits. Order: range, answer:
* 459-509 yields 21.6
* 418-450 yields 21.2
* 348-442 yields 23.6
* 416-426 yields 21.4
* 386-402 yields 23.9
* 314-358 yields 25.4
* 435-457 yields 20.7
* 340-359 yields 24.6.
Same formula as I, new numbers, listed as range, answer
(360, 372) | 24.3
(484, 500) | 22.6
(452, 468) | 20.3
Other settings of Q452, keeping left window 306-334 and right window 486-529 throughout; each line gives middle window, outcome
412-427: 1.4 km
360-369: 0.5 km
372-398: 1.0 km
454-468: 1.7 km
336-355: 1.5 km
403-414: 0.2 km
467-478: 0.9 km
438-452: 1.7 km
